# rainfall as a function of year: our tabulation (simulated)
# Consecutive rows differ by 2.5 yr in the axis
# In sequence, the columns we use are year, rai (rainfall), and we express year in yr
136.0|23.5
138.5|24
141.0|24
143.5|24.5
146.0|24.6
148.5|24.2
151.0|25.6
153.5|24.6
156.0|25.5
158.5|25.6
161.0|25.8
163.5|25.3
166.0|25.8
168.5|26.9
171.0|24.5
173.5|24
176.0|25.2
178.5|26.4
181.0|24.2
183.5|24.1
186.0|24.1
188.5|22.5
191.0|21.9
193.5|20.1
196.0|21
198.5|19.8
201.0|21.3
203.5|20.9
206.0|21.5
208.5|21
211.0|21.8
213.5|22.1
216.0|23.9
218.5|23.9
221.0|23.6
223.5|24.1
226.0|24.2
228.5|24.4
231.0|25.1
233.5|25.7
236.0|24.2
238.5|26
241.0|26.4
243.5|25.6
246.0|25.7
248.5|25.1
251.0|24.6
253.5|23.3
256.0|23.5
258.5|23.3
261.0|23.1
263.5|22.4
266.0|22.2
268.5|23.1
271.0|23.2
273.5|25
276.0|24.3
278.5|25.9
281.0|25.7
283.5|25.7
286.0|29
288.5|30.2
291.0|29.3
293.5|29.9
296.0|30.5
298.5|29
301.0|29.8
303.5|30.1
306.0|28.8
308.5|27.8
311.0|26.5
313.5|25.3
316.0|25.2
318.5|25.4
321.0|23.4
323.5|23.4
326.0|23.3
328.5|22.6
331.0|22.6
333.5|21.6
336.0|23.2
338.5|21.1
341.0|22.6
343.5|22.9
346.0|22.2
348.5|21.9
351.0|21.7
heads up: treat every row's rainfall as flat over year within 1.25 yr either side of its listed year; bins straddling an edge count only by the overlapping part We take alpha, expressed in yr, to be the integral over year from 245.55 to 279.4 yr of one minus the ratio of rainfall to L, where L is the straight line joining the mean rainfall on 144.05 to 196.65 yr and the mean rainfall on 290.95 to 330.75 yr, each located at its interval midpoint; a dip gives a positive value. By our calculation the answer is 2.7 yr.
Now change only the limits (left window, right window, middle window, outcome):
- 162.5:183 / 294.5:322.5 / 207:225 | 2.10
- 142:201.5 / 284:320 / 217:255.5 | 2.05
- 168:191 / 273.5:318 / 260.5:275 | 2.01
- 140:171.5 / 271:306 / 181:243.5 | 7.59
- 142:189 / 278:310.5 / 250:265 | 2.30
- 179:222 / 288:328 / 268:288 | 0.28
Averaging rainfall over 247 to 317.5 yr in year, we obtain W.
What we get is 26.1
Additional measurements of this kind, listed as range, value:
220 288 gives 24.7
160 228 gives 23.3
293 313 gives 28.9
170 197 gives 23.5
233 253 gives 25.3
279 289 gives 27.3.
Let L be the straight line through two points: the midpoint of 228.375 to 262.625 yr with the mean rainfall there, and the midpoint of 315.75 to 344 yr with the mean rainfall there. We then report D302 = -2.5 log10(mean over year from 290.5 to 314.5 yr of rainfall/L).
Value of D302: -0.214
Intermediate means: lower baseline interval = 24.7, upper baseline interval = 23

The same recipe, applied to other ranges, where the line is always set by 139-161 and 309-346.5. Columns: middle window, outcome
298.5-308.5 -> -0.229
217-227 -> 0.017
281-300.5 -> -0.210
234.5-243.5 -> -0.059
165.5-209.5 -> 0.071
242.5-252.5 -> -0.047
